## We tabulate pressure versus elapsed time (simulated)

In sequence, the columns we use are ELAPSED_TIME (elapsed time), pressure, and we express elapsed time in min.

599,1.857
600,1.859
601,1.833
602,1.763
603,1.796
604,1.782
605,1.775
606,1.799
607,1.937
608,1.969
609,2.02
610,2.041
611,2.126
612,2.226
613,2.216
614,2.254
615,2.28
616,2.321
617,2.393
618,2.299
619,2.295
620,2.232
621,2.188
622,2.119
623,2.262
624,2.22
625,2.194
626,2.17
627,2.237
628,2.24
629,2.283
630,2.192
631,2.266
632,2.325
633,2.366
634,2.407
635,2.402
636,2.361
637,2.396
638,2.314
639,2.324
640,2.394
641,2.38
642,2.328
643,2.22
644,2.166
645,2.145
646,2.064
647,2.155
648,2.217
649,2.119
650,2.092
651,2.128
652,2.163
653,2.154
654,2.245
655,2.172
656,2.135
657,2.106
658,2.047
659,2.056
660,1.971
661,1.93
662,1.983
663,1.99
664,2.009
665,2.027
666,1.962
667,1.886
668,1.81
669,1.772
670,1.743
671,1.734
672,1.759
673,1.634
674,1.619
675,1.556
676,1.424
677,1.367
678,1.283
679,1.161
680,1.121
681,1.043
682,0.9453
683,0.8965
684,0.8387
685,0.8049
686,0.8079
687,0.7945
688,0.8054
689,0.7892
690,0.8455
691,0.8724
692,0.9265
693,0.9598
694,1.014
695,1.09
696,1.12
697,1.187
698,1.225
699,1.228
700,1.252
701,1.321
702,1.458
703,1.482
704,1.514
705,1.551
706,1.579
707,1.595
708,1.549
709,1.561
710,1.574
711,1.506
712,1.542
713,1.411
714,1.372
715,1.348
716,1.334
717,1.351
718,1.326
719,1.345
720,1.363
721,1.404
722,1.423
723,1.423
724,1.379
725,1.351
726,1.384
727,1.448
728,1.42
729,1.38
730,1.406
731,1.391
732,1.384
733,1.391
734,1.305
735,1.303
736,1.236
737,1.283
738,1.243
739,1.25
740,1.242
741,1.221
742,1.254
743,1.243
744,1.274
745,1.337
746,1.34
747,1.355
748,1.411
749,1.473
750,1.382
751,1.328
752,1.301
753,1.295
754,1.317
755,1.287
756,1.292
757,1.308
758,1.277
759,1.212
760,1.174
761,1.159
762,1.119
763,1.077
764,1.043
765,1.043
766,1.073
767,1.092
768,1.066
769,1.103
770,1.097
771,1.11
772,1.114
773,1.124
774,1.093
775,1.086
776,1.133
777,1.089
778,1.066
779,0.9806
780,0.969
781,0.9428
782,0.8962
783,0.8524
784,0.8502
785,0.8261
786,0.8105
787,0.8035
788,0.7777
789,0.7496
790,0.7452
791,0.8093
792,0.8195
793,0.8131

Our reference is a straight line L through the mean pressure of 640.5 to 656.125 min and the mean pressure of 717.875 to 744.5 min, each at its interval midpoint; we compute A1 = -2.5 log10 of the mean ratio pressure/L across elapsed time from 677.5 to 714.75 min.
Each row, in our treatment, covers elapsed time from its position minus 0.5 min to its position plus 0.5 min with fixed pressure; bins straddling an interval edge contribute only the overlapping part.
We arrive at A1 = 0.36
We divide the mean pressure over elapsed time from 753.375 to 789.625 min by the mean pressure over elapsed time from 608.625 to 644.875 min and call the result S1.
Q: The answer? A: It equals 0.47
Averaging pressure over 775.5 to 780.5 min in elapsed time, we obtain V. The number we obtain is 1.05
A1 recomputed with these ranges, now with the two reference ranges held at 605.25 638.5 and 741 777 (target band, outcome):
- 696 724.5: 0.11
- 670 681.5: 0.26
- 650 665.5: -0.06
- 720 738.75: 0.05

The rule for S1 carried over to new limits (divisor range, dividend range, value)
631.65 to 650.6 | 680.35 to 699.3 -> 0.42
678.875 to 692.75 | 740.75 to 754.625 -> 1.48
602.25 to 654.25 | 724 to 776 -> 0.57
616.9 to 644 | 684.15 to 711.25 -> 0.52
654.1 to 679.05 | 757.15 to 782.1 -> 0.60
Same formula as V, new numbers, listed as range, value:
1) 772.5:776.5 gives 1.11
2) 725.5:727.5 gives 1.42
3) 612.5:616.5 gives 2.27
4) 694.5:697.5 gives 1.13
